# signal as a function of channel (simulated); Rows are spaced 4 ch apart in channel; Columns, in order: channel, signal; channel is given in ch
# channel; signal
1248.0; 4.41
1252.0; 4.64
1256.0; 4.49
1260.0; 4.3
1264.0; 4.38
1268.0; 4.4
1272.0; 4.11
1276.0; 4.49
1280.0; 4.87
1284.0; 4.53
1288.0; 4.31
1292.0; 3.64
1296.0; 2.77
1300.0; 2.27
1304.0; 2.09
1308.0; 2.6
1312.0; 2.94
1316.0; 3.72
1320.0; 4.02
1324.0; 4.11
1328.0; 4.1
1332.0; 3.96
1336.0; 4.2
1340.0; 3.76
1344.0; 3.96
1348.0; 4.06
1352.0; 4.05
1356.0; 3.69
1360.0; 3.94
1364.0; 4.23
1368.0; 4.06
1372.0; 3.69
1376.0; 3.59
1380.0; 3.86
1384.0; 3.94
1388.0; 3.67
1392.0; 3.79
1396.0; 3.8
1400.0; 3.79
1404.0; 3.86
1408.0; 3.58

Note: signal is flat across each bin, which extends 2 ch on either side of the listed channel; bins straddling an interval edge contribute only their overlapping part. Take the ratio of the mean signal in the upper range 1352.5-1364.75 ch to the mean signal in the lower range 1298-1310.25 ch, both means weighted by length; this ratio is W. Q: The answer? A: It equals 1.69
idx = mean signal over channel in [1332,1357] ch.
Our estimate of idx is 3.96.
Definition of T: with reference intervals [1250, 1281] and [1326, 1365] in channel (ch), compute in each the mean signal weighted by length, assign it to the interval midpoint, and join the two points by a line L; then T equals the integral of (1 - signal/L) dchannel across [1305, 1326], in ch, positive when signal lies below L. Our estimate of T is 3.8 ch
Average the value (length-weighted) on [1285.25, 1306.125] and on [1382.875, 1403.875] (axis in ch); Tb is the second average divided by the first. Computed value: 1.24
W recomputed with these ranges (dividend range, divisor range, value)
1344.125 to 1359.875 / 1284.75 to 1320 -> 1.25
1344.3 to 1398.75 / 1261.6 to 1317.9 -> 1.06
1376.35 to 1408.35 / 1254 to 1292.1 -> 0.86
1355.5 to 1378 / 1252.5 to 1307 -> 1.00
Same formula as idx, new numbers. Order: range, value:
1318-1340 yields 4.05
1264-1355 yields 3.78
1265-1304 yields 3.85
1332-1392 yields 3.91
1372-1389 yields 3.76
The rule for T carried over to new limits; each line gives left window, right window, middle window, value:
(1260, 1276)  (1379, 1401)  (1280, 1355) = 8.32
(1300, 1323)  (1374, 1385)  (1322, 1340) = -4.40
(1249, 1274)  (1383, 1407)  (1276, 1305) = 4.45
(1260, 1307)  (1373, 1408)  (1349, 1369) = -1.13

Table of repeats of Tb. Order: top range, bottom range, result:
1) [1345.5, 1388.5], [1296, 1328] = 1.24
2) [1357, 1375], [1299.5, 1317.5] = 1.44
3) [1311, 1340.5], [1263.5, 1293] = 0.89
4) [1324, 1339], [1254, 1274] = 0.94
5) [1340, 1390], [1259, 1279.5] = 0.89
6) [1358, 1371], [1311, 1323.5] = 1.10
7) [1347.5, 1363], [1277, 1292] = 0.89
